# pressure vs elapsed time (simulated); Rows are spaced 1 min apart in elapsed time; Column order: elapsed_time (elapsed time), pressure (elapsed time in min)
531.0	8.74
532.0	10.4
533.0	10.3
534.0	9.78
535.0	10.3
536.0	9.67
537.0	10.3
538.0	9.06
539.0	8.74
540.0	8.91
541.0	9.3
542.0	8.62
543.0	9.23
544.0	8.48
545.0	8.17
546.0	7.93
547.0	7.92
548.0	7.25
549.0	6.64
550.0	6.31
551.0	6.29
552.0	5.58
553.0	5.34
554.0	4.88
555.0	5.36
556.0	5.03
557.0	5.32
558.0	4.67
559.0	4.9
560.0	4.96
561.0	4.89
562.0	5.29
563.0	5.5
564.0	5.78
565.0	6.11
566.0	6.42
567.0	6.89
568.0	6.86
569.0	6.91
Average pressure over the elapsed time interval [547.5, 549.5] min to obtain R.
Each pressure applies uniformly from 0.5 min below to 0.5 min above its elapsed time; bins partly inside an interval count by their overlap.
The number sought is 6.95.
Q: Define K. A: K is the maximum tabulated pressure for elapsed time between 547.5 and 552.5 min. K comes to 7.25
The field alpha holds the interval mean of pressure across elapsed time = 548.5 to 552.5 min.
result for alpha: 6.21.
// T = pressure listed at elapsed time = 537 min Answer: 10.3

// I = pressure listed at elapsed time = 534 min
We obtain 9.78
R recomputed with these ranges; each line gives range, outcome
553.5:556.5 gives 5.09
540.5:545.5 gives 8.76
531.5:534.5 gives 10.2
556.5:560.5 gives 4.96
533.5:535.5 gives 10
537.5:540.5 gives 8.9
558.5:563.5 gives 5.11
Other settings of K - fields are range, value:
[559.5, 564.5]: 5.78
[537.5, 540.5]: 9.06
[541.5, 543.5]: 9.23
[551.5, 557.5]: 5.58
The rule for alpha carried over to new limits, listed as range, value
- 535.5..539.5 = 9.44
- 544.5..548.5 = 7.82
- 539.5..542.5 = 8.94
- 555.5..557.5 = 5.18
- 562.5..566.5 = 5.95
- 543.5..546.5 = 8.19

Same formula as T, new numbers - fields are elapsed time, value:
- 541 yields 9.3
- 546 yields 7.93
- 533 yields 10.3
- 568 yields 6.86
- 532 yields 10.4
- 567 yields 6.89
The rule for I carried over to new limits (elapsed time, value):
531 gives 8.74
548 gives 7.25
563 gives 5.5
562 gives 5.29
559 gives 4.9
